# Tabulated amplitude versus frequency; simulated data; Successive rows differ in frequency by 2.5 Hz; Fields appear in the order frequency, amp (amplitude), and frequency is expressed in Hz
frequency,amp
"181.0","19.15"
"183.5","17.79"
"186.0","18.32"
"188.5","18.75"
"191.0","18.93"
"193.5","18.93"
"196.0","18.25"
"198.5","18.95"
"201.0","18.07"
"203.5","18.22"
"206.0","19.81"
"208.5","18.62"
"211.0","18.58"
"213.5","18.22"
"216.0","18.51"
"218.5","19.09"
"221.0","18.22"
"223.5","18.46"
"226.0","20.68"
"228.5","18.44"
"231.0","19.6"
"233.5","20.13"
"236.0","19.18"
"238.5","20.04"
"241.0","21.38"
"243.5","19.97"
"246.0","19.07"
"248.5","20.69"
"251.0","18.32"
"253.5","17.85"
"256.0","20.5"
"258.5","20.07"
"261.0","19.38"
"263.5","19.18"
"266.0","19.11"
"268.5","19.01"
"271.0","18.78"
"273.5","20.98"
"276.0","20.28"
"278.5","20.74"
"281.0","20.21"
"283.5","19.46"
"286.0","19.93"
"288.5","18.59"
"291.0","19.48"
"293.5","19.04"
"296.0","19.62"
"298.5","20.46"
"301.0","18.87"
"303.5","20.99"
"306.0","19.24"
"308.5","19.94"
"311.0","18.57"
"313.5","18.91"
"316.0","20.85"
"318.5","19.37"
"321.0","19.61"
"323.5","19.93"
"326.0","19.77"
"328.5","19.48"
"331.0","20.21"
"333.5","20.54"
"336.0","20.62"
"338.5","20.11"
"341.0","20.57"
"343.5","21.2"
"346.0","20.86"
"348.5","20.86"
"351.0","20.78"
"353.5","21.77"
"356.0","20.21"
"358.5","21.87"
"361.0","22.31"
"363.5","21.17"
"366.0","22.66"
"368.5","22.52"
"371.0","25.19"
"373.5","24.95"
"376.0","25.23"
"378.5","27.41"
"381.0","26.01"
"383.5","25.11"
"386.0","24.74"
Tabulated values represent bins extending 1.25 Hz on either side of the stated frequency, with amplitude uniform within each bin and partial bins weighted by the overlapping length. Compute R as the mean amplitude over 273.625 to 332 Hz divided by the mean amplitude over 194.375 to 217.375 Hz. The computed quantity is 1.1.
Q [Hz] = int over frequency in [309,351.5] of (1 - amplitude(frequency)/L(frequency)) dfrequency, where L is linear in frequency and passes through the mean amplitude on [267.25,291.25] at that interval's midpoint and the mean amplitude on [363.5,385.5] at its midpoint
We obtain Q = 4.3 Hz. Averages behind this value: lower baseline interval 19.8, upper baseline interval 24.7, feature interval 20.1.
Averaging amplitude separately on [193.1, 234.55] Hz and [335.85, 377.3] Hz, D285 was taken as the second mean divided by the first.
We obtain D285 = 1.17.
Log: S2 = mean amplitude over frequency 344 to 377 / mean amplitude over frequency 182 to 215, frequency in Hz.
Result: 1.2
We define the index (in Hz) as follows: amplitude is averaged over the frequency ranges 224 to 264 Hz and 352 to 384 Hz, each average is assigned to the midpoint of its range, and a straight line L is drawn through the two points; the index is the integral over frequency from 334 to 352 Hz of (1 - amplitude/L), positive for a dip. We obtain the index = 1.6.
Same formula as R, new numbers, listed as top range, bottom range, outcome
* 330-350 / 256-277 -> 1.05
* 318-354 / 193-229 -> 1.09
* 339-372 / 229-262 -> 1.10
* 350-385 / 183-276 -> 1.22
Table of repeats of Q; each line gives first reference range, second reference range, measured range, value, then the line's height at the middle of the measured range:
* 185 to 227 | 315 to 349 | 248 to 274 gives 0.1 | 19.4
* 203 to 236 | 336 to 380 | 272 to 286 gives 0.1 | 20.4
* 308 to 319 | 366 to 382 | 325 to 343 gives 1.0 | 21.4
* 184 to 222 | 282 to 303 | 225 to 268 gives -1.3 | 19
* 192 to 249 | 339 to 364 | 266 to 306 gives 0.8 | 20.1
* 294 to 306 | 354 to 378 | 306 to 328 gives 1.1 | 20.7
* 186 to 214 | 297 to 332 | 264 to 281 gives -0.4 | 19.3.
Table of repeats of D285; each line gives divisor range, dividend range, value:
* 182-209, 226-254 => 1.05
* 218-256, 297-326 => 1.01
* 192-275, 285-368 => 1.05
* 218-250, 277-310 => 1.01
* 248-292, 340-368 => 1.09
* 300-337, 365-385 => 1.26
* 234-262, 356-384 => 1.21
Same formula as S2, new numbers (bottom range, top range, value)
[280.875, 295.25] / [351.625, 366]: 1.11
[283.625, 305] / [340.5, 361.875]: 1.08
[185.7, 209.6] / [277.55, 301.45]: 1.05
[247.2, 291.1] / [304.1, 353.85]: 1.03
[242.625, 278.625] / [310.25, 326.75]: 1.00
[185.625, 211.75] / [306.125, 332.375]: 1.05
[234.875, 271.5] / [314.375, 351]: 1.04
